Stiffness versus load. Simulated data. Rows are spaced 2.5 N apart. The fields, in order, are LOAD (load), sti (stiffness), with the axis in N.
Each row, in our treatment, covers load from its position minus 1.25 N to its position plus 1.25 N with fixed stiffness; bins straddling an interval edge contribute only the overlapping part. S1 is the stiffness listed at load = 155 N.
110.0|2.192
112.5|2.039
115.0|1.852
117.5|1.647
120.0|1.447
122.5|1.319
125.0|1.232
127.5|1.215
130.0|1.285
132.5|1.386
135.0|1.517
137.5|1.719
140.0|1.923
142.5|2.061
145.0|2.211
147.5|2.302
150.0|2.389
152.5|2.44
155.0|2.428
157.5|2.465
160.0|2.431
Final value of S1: 2.428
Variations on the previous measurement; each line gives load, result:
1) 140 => 1.923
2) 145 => 2.211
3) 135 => 1.517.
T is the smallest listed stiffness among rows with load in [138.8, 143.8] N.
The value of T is 1.923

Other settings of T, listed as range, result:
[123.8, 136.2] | 1.215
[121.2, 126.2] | 1.232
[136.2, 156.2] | 1.719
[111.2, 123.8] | 1.319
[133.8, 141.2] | 1.517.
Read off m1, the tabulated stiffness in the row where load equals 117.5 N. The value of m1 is 1.647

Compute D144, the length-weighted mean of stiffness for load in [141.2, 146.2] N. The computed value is 2.13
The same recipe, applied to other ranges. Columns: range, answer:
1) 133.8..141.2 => 1.72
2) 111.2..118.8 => 1.85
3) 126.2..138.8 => 1.43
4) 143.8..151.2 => 2.3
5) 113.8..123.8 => 1.56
